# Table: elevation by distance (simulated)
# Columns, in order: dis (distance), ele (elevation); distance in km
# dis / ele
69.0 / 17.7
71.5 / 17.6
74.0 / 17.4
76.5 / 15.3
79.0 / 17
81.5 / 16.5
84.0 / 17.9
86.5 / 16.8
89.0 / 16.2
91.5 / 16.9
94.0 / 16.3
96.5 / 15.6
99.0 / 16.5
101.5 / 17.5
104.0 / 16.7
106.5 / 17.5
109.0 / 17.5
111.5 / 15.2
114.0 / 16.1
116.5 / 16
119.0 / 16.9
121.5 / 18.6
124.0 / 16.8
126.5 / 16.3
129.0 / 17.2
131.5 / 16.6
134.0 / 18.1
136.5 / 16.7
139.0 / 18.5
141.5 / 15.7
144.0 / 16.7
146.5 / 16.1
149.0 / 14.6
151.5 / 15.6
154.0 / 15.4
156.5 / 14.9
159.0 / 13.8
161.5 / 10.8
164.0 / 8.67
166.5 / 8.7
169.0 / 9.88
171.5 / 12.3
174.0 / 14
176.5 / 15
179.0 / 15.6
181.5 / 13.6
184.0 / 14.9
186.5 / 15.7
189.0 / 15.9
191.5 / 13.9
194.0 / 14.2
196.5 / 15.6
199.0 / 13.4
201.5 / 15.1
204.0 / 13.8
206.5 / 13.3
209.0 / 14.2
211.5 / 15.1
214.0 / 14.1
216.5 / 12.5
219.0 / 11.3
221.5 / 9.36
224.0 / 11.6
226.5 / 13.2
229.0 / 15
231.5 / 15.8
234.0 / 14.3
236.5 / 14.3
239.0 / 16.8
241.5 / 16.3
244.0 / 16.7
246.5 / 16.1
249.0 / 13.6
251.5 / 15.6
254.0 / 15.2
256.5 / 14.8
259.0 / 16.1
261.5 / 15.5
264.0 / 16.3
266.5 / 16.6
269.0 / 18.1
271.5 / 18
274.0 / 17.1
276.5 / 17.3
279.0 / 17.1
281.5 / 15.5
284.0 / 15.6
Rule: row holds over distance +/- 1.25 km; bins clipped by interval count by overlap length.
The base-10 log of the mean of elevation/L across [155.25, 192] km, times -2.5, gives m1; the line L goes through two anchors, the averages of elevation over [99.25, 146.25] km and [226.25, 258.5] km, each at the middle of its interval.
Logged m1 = 0.225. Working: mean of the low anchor 16.9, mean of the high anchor 15.3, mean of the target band 13.2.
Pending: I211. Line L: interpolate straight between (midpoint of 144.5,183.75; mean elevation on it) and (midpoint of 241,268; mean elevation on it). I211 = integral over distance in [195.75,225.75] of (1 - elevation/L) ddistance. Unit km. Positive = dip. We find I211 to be 2.7 km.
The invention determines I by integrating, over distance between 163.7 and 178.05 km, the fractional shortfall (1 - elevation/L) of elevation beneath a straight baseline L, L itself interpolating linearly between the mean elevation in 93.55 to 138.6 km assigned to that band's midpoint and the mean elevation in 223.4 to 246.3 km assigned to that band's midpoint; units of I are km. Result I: 3.9 km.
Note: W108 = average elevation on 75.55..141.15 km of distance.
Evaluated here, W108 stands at 16.8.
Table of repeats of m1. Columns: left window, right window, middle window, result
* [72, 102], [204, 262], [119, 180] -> 0.06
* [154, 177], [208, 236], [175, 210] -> -0.15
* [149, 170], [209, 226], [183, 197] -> -0.20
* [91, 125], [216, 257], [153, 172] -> 0.32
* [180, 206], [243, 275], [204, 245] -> 0.10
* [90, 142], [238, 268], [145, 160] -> 0.10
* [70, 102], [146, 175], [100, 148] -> -0.15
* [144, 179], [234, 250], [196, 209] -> 0.02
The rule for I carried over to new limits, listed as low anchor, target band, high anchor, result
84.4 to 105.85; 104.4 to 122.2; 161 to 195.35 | -1.0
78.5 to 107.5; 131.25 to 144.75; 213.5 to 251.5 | -1.0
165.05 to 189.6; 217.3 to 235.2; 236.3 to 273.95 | 2.6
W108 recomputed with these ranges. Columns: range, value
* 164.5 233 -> 13.5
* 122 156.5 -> 16.5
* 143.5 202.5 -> 13.9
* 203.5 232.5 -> 13.2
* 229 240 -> 15.2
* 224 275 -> 15.7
